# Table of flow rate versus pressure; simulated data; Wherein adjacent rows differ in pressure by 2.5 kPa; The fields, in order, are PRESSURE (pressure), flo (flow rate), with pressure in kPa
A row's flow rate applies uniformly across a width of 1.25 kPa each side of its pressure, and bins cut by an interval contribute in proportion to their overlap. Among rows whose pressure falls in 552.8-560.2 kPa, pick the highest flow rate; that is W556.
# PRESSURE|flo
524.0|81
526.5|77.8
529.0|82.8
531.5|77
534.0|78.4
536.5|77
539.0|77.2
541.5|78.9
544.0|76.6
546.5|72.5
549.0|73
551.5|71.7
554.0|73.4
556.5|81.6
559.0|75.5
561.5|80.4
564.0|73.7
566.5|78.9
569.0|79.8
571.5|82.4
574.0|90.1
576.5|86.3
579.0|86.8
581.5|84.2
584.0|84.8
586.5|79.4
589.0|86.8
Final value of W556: 81.6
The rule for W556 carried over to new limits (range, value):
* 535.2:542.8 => 78.9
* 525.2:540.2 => 82.8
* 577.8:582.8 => 86.8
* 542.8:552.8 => 76.6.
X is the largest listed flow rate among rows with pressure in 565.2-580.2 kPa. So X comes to 90.1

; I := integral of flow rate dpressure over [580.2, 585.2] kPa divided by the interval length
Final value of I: 84.5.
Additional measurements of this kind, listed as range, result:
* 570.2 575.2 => 86.1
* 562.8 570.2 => 77.5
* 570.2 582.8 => 85.9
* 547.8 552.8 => 72.4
